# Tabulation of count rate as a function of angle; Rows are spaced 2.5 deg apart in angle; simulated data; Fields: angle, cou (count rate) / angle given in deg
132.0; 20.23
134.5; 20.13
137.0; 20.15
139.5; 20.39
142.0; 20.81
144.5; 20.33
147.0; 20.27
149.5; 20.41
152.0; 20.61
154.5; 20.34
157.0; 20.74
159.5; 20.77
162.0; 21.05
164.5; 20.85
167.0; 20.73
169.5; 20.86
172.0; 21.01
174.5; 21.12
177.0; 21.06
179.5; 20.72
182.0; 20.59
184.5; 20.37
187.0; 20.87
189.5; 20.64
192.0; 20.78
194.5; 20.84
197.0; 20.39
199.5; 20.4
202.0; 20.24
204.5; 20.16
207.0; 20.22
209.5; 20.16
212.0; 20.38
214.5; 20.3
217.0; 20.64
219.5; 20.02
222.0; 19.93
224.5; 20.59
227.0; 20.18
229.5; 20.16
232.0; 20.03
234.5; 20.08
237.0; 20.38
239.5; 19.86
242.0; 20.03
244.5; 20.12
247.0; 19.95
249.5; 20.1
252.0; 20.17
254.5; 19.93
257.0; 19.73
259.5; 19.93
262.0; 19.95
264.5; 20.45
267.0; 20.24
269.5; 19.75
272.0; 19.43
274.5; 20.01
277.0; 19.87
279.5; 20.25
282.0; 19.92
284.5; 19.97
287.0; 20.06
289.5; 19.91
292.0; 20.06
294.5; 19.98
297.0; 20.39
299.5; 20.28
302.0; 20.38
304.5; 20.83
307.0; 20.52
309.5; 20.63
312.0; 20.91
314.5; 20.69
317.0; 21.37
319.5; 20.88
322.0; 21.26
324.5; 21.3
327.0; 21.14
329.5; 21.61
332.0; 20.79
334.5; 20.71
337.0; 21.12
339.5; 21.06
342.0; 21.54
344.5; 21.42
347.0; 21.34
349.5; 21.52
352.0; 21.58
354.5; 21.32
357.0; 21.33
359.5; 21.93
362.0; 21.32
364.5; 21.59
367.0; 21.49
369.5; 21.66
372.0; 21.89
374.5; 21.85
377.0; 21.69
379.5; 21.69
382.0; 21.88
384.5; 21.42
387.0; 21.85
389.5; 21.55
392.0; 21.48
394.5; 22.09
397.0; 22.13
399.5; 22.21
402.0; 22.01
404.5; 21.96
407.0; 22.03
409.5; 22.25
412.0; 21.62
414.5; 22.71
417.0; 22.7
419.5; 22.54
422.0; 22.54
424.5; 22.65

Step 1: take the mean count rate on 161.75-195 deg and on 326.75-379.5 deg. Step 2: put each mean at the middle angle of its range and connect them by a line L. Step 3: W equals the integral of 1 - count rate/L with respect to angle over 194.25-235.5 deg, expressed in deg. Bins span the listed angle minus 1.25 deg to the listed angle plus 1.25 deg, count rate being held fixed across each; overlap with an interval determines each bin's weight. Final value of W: 1.33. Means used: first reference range 20.8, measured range 20.3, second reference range 21.4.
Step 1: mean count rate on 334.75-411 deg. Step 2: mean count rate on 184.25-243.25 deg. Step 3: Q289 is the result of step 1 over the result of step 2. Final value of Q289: 1.1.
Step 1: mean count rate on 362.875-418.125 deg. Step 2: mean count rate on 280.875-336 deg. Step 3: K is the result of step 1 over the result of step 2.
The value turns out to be 1.06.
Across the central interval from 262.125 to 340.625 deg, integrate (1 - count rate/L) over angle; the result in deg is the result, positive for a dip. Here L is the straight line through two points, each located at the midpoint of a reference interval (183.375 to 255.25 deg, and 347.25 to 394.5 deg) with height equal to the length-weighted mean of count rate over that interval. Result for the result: 1.9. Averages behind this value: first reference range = 20.3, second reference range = 21.6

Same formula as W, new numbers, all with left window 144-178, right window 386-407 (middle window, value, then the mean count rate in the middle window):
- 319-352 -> 0.6 deg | 21.2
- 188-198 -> 0.1 deg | 20.7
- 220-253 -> 1.6 deg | 20.1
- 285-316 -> 1.5 deg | 20.4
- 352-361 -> 0.1 deg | 21.5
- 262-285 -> 1.4 deg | 20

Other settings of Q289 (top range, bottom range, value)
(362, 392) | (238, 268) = 1.08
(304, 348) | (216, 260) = 1.05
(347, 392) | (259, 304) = 1.08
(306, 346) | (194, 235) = 1.04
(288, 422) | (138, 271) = 1.05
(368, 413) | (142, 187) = 1.06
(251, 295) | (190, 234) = 0.98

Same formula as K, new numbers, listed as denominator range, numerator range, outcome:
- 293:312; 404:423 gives 1.09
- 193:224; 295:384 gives 1.04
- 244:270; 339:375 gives 1.07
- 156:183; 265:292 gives 0.96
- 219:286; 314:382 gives 1.07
